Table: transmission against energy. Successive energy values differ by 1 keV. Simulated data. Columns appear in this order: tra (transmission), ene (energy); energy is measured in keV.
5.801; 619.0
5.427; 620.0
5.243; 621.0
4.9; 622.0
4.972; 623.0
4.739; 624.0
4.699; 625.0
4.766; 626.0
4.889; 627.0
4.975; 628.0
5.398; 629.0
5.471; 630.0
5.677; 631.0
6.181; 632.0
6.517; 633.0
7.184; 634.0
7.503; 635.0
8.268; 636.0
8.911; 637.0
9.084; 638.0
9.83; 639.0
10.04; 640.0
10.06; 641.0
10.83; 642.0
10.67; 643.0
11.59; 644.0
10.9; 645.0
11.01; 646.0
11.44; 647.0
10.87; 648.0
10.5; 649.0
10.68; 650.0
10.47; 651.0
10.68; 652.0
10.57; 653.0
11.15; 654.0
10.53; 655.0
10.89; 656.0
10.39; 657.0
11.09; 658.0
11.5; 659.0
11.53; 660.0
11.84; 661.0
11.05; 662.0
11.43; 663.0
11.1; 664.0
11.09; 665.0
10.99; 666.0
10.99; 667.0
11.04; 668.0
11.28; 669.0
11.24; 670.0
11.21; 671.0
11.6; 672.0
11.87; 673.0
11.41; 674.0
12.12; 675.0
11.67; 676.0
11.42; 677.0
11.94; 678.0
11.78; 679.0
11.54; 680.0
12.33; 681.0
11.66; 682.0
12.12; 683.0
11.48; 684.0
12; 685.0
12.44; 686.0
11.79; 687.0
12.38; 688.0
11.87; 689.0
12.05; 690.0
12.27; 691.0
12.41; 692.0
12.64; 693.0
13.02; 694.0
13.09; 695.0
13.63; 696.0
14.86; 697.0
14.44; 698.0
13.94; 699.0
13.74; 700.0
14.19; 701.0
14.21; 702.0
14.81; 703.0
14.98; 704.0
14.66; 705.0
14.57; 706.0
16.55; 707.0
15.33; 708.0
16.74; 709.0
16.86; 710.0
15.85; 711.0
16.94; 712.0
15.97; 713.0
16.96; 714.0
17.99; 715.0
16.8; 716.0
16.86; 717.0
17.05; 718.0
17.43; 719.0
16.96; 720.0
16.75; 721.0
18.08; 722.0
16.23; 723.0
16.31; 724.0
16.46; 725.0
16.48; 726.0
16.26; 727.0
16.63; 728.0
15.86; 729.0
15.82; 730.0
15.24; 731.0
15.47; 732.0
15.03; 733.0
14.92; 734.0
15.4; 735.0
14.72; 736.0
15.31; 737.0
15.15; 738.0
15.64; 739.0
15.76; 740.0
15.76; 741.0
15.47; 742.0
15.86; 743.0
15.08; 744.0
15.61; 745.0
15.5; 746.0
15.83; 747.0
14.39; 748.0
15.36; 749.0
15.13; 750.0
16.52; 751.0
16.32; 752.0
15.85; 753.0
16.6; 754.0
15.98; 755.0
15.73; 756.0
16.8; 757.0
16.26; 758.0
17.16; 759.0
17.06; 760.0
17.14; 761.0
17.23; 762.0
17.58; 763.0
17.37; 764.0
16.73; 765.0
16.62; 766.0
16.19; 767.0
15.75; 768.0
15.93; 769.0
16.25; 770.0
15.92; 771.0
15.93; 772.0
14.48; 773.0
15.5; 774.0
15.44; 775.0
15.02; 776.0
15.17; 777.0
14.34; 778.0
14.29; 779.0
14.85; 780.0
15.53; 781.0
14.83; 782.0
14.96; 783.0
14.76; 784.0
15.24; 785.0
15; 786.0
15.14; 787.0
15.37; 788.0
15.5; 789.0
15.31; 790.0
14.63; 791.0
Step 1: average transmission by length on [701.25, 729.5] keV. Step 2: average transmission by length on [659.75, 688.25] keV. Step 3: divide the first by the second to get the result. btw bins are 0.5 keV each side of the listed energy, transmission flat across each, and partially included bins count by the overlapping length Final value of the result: 1.4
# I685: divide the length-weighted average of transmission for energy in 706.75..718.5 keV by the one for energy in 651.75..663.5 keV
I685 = 1.51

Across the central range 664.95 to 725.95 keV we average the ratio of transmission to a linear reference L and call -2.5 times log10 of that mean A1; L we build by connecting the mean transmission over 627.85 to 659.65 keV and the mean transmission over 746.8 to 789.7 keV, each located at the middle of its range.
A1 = -0.142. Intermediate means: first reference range 9.46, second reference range 15.8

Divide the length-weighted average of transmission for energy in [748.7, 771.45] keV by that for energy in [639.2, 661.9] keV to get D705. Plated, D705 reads 1.5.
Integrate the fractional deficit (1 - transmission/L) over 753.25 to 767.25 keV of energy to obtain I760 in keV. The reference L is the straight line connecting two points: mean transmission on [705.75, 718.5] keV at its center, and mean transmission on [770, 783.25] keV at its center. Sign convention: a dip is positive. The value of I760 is -1.1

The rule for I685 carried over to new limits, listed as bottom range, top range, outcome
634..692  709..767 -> 1.47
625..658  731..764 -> 1.77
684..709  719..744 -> 1.17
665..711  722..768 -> 1.24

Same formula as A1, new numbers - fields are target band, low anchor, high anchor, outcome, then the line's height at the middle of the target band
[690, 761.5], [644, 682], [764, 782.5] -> -0.14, 13.7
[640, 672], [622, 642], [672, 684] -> -0.18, 9.42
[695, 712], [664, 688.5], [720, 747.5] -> -0.10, 13.6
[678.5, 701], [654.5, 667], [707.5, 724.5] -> 0.12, 14.1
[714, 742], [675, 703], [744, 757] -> -0.11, 14.6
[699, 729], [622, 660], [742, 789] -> -0.24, 12.9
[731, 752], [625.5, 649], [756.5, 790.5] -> -0.10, 14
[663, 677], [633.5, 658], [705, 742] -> 0.06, 12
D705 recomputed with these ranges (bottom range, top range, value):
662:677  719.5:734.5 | 1.42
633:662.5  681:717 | 1.37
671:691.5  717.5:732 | 1.39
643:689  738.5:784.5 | 1.39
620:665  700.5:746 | 1.79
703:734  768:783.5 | 0.94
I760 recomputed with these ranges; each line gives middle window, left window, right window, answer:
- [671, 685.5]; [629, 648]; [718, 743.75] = 0.2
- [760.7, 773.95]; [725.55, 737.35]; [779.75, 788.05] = -1.0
